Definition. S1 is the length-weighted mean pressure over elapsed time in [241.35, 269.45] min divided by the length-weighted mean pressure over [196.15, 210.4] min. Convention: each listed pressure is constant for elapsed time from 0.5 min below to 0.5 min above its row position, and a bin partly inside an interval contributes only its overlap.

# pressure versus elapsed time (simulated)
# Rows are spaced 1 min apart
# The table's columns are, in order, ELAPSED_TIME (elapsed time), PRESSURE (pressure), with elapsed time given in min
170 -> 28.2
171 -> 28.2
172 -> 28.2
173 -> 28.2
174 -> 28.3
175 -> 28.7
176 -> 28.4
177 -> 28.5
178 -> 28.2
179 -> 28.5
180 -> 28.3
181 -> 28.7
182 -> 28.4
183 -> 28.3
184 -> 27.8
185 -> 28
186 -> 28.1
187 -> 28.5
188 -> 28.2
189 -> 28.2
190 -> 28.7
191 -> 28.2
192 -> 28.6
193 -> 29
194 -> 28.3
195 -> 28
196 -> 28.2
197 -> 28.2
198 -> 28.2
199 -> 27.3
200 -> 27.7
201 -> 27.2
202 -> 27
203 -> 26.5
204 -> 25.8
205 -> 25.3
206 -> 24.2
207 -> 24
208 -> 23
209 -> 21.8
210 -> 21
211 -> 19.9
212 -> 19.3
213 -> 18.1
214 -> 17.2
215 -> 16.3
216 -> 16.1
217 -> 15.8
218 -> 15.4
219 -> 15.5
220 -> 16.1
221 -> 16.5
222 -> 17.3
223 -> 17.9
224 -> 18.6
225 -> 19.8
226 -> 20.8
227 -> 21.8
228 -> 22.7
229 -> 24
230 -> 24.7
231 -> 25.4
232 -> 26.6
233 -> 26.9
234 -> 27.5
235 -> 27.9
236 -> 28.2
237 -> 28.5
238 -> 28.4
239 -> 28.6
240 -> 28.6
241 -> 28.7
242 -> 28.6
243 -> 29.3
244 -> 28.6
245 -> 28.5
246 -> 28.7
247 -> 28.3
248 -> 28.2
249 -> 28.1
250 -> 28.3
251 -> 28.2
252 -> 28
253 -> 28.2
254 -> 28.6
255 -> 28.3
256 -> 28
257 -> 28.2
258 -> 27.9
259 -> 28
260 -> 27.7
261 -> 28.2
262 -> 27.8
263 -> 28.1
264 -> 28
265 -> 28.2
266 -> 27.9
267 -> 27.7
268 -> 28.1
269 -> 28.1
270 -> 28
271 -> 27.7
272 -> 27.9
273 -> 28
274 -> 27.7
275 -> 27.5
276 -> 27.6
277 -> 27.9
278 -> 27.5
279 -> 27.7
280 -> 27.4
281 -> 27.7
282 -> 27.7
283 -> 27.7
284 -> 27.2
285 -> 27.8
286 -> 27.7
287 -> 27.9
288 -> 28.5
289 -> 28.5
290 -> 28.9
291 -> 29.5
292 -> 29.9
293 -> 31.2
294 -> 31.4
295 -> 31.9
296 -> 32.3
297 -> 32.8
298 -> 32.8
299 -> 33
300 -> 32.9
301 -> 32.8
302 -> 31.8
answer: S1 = 1.10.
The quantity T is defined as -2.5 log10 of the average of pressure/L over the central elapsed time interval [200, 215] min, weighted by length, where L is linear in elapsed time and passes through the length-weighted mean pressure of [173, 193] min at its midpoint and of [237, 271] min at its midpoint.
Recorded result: 0.23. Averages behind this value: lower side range 28.4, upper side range 28.2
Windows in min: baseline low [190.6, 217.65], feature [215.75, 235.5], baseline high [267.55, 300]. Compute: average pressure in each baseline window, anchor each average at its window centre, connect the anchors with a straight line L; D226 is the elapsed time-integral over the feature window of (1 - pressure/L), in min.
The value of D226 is 3.5 min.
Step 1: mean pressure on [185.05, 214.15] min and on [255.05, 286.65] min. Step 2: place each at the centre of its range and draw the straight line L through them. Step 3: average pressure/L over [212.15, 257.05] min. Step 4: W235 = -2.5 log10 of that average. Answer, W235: 0.11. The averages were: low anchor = 25.8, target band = 24.2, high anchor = 27.8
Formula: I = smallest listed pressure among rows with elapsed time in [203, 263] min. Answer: 15.4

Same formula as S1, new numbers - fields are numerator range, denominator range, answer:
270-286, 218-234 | 1.32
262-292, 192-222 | 1.23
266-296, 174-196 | 1.00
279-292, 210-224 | 1.63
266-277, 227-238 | 1.07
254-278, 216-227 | 1.60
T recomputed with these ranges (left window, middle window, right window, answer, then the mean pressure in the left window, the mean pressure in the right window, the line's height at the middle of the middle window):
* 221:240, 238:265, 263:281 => -0.09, 24.1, 27.8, 26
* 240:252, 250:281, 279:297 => 0.03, 28.5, 29.1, 28.8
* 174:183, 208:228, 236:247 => 0.48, 28.4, 28.6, 28.6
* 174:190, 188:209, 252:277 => 0.05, 28.3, 28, 28.3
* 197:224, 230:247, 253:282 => -0.14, 21.3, 27.9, 24.5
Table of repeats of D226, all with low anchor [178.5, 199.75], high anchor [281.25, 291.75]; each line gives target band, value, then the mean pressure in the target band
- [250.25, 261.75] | 0.0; 28.1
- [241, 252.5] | -0.1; 28.4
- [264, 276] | 0.1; 27.9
